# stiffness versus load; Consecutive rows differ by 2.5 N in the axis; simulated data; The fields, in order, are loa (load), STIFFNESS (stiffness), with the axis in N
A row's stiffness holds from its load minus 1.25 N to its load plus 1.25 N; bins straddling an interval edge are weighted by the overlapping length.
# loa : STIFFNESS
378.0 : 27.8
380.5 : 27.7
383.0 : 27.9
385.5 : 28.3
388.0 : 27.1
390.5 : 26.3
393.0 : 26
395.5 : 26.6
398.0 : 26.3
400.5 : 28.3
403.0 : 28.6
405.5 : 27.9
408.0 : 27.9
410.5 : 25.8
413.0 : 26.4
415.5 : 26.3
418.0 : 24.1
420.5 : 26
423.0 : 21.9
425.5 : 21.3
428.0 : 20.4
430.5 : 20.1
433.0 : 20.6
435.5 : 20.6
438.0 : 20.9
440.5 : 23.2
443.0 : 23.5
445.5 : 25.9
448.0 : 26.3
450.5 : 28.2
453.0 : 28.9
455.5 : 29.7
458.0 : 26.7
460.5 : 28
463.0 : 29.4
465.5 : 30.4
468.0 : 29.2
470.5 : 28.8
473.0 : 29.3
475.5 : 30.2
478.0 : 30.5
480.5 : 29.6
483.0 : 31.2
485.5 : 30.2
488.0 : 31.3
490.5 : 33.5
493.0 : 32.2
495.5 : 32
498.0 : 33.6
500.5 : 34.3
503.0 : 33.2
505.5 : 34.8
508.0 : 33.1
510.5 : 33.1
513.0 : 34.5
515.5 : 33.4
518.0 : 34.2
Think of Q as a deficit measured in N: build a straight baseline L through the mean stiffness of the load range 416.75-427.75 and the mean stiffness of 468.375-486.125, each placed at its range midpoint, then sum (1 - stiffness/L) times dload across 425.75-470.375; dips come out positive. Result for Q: 1.7 N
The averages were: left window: 23.1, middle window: 25.4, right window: 29.9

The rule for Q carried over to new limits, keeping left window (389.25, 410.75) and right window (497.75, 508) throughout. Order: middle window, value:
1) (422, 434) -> 3.4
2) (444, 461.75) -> 1.7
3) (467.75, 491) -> 1.5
